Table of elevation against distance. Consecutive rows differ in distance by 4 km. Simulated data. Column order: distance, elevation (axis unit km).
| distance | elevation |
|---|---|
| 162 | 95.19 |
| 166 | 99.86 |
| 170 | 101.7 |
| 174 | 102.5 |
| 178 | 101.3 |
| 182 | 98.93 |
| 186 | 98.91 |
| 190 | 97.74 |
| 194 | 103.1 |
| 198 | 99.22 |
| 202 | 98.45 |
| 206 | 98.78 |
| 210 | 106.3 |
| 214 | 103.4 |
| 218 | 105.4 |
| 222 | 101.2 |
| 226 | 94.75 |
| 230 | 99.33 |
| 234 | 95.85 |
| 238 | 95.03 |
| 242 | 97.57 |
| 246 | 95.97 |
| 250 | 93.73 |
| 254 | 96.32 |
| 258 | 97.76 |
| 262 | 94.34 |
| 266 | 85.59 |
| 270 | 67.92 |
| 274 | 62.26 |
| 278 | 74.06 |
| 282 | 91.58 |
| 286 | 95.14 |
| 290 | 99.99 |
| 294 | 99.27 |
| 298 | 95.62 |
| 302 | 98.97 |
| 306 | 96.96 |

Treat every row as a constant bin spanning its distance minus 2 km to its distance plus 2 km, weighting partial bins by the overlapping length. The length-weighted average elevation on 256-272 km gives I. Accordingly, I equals 86.4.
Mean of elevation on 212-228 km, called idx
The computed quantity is 101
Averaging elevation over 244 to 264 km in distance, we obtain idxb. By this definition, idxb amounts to 95.6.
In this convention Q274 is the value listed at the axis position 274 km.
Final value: 62.26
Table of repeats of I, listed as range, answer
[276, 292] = 90.2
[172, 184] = 101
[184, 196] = 99.9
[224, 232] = 97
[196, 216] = 101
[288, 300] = 98.3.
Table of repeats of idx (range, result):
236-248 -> 96.2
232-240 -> 95.4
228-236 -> 97.6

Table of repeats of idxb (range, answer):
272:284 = 76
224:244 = 96.5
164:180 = 101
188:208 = 99.5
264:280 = 72.5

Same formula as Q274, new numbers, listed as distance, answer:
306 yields 96.96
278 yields 74.06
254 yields 96.32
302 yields 98.97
